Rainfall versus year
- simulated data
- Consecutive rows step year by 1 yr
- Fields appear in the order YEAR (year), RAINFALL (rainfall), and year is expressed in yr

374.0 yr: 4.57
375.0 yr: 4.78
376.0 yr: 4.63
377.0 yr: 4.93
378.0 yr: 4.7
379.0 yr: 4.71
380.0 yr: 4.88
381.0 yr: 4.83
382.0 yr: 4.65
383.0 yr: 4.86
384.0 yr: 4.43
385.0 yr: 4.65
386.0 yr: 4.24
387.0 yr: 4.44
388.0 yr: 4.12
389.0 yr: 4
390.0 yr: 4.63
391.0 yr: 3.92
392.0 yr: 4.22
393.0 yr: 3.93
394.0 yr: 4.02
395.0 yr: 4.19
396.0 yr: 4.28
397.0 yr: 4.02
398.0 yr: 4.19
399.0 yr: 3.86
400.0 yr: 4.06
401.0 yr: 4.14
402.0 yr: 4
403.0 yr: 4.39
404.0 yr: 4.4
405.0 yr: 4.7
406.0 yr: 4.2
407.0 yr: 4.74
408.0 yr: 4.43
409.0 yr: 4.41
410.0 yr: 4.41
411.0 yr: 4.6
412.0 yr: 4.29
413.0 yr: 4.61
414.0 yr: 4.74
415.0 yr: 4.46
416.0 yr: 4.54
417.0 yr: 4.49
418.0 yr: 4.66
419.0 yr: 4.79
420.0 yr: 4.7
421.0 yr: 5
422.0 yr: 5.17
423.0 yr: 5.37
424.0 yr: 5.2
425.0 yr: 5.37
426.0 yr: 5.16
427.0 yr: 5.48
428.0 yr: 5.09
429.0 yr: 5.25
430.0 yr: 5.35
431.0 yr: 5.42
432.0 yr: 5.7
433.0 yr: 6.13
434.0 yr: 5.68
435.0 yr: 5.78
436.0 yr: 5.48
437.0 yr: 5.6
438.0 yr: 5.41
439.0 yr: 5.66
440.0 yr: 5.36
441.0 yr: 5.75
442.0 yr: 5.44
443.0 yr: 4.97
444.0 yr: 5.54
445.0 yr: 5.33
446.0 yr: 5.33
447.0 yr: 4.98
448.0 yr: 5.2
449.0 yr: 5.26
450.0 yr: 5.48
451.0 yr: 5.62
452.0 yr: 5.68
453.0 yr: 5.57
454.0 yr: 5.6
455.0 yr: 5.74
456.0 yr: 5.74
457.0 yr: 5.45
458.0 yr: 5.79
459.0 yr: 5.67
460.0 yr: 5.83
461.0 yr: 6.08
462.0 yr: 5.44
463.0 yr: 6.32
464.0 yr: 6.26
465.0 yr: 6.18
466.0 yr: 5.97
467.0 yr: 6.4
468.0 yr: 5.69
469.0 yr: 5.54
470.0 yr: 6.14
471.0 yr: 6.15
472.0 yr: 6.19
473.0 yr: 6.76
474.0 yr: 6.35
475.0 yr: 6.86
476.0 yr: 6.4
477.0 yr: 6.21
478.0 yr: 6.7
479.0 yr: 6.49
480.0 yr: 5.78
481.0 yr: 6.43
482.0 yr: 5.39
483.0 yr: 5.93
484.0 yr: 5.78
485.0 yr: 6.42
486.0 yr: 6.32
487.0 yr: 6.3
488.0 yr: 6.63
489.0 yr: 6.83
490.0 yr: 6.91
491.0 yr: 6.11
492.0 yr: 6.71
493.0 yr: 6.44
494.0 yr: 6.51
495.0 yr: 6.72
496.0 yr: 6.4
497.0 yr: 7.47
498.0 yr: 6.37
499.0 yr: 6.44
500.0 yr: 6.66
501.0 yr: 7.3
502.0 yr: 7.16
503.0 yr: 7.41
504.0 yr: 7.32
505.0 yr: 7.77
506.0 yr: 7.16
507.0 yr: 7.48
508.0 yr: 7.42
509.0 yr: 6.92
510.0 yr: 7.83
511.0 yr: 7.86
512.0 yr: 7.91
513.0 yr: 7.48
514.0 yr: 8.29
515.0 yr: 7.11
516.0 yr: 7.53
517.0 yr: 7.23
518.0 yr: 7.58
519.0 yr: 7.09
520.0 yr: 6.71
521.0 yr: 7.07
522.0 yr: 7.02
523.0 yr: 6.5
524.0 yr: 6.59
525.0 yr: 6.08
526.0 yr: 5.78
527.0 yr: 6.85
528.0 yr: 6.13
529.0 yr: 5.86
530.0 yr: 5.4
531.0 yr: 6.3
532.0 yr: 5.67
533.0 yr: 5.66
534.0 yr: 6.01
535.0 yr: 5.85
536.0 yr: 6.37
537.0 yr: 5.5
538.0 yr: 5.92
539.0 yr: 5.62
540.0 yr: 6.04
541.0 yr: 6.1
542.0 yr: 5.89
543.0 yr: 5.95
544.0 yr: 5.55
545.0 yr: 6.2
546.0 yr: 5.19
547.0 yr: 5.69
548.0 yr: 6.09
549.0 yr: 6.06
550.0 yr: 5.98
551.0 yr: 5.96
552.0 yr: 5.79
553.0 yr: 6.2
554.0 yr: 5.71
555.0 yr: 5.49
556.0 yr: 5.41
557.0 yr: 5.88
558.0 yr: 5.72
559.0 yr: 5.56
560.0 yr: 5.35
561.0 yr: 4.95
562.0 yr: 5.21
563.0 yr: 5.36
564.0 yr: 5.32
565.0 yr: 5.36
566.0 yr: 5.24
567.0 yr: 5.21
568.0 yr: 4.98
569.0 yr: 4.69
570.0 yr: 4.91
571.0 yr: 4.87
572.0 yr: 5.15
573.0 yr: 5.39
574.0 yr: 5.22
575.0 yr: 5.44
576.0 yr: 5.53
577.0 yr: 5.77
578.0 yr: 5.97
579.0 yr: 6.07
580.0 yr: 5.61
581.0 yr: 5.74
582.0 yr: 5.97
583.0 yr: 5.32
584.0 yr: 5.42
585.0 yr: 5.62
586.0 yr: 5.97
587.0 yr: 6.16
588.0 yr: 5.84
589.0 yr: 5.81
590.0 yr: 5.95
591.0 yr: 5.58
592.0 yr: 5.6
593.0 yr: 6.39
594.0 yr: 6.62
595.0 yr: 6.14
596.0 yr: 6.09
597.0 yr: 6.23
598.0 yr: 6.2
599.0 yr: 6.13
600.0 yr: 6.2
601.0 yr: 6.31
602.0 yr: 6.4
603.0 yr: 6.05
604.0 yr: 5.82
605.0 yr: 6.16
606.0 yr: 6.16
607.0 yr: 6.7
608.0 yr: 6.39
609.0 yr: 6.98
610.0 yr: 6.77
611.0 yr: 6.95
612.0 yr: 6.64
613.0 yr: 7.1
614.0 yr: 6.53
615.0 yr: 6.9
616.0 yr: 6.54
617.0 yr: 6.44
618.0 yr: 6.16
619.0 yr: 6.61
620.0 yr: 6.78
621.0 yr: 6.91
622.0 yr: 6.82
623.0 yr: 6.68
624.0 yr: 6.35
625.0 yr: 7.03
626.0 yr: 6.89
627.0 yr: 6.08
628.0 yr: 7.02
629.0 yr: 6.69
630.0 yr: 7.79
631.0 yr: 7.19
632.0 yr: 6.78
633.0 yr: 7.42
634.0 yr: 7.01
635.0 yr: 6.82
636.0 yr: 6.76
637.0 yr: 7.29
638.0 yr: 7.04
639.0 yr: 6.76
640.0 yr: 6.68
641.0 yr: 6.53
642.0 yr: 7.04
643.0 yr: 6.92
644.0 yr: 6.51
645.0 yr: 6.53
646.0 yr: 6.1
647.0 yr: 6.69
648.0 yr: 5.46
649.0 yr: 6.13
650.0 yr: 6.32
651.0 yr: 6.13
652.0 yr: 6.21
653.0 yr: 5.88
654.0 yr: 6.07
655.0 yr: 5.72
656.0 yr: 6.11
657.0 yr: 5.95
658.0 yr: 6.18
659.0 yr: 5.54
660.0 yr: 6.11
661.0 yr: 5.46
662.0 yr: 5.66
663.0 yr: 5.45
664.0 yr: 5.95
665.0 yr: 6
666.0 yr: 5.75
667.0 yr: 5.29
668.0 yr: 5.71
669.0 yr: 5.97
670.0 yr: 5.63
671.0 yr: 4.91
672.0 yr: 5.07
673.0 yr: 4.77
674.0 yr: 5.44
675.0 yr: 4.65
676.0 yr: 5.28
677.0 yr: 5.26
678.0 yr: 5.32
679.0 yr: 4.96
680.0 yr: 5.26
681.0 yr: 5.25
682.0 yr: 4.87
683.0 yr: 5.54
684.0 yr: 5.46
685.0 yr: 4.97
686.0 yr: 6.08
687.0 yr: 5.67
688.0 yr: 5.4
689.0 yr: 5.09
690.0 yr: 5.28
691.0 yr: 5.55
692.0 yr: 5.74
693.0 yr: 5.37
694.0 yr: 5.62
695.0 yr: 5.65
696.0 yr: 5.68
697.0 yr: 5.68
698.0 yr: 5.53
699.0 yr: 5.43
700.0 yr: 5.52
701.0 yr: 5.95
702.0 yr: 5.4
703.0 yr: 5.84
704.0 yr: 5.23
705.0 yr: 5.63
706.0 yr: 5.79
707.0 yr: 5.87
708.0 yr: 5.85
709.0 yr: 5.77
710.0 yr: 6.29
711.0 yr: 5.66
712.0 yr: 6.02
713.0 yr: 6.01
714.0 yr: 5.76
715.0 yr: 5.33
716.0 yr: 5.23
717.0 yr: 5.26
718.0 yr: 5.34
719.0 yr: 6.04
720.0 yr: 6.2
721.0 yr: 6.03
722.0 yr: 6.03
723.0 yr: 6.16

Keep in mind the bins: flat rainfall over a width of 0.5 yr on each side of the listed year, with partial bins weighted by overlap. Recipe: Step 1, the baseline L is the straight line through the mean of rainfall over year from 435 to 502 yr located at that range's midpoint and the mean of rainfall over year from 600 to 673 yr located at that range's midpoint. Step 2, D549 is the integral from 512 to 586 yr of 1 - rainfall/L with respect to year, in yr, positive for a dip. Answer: 3.2 yr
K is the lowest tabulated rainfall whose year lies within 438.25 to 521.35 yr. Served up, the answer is 4.97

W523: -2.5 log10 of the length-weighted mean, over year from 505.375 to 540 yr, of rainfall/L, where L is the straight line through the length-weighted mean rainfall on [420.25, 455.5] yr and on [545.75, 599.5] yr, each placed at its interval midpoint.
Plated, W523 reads -0.20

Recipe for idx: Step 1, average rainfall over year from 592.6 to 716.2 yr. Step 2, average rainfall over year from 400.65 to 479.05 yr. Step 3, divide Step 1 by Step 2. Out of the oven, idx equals 1.1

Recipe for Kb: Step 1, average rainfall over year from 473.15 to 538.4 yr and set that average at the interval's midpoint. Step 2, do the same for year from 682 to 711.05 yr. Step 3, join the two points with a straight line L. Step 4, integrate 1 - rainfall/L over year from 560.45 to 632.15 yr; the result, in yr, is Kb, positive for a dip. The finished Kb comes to 0.71 yr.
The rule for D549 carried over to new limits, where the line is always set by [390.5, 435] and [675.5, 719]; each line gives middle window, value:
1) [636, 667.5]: -4.6 yr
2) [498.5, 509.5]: -4.9 yr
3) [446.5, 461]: -2.3 yr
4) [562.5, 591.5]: -1.8 yr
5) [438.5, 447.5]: -1.1 yr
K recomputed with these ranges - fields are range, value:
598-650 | 5.46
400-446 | 4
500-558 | 5.19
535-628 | 4.69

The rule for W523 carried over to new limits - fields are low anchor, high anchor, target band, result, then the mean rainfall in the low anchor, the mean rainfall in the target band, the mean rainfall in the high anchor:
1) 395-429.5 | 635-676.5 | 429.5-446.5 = -0.161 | 4.62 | 5.53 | 6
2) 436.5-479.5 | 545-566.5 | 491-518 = -0.247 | 5.82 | 7.18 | 5.61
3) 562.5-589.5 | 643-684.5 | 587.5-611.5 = -0.128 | 5.48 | 6.23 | 5.69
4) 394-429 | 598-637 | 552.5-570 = 0.136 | 4.59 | 5.38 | 6.66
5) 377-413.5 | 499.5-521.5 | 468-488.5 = 0.052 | 4.37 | 6.23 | 7.38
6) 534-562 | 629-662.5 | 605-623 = -0.072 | 5.77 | 6.66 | 6.45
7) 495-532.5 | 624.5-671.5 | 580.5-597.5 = 0.119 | 6.95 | 5.91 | 6.32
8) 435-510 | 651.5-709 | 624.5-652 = -0.182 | 6.17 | 6.72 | 5.55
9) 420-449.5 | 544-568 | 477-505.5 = -0.200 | 5.38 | 6.59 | 5.59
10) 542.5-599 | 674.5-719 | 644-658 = -0.102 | 5.66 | 6.12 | 5.51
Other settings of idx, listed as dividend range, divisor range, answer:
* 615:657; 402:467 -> 1.26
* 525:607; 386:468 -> 1.14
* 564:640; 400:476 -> 1.16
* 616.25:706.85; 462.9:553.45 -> 0.93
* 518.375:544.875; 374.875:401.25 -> 1.40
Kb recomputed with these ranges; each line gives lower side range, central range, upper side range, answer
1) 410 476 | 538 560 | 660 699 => -1.4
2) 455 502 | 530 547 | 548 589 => -0.2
